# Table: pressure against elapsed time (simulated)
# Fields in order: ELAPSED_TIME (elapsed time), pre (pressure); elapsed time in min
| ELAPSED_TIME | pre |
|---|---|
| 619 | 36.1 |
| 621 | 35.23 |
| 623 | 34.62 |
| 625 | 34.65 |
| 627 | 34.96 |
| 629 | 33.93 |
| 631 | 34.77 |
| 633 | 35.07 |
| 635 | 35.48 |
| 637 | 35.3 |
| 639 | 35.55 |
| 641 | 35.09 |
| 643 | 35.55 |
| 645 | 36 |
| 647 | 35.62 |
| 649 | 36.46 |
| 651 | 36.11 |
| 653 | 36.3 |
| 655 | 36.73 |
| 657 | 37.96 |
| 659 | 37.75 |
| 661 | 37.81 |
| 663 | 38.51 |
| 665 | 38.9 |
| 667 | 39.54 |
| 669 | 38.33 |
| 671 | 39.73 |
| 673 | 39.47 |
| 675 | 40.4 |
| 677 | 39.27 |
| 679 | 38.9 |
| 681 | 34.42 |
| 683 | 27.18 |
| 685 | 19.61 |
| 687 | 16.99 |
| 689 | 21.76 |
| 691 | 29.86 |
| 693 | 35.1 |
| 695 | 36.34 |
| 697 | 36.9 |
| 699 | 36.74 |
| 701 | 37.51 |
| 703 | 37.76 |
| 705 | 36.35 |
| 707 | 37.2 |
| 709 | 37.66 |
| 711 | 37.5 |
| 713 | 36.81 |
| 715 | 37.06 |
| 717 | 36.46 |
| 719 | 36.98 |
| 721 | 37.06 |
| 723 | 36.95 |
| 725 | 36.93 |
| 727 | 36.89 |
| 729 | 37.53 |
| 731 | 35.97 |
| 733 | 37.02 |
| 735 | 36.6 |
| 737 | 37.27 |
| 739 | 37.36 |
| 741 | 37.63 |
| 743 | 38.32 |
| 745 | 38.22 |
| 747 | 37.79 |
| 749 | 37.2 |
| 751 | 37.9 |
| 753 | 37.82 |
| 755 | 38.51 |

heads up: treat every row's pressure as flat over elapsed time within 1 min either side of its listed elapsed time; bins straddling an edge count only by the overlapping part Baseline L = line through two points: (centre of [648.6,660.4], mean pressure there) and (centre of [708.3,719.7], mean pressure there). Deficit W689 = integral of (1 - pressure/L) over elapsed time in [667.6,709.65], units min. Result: 3.21 min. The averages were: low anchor 36.9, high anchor 37.1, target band 34.2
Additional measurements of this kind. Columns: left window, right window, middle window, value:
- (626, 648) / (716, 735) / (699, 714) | -0.3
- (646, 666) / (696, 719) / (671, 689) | 2.6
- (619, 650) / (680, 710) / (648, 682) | -4.4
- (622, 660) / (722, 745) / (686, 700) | 2.3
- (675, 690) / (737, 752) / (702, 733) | -2.8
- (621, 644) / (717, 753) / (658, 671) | -1.0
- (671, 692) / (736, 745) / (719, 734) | -0.3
